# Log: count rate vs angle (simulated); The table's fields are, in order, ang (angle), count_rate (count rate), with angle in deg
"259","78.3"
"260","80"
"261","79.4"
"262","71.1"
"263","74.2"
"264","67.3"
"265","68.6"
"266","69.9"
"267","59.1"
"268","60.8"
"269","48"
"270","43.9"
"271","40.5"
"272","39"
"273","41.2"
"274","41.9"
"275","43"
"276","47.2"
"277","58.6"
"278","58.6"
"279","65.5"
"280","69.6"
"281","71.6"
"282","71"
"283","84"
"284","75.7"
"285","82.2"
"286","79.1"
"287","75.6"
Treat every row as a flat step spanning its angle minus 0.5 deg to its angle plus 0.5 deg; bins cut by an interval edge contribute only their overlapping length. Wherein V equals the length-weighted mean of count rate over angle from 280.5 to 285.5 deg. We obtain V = 76.9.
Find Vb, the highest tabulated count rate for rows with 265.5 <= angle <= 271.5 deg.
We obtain 69.9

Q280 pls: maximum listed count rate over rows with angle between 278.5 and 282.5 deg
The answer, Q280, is 71.6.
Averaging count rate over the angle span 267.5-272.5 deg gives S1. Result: 46.4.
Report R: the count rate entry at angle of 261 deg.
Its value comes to 79.4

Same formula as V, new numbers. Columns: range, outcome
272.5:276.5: 43.3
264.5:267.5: 65.9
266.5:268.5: 60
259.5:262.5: 76.8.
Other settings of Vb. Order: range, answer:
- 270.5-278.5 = 58.6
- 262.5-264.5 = 74.2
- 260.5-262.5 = 79.4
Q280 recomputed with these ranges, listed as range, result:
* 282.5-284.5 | 84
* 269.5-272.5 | 43.9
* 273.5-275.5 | 43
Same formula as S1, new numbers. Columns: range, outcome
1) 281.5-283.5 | 77.5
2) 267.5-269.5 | 54.4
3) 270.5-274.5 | 40.6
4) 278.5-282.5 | 69.4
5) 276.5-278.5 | 58.6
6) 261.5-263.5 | 72.7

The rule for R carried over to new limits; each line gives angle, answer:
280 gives 69.6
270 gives 43.9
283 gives 84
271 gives 40.5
